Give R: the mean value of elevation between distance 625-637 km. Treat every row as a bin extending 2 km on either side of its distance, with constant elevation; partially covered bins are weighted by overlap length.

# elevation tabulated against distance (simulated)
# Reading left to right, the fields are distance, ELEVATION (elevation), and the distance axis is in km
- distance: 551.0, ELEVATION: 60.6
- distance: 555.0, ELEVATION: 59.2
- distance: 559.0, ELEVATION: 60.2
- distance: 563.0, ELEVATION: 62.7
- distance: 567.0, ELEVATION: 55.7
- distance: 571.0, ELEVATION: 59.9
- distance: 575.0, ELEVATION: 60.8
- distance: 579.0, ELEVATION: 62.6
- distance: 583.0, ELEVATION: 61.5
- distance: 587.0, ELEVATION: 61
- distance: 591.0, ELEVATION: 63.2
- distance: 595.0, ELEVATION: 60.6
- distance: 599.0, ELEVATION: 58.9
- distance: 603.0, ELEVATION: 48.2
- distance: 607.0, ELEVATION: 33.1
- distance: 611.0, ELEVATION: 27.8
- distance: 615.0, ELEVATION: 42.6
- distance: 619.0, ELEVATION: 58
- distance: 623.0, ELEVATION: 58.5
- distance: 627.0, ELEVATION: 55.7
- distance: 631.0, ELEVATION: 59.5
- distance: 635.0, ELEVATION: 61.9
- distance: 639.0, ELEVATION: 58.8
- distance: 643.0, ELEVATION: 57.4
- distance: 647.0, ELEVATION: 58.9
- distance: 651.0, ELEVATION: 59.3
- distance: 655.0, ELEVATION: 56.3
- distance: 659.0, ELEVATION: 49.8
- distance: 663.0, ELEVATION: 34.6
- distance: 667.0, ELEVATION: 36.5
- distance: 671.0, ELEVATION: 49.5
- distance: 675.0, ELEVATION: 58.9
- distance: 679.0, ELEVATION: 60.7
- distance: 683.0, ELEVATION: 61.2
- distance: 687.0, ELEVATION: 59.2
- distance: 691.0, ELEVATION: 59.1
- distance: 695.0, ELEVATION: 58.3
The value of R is 59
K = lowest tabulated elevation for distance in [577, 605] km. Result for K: 48.2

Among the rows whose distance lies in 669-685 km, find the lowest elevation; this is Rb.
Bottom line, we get 49.5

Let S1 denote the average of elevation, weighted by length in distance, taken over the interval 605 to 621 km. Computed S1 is 40.4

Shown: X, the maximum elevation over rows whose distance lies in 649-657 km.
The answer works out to 59.3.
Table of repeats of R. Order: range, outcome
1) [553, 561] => 59.7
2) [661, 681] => 48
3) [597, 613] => 42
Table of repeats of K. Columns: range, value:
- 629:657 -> 56.3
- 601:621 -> 27.8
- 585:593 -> 61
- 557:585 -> 55.7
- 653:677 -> 34.6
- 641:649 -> 57.4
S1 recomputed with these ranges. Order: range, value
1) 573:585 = 61.6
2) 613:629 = 53.7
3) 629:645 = 59.4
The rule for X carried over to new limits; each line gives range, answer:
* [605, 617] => 42.6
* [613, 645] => 61.9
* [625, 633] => 59.5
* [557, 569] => 62.7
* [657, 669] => 49.8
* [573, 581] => 62.6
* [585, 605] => 63.2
